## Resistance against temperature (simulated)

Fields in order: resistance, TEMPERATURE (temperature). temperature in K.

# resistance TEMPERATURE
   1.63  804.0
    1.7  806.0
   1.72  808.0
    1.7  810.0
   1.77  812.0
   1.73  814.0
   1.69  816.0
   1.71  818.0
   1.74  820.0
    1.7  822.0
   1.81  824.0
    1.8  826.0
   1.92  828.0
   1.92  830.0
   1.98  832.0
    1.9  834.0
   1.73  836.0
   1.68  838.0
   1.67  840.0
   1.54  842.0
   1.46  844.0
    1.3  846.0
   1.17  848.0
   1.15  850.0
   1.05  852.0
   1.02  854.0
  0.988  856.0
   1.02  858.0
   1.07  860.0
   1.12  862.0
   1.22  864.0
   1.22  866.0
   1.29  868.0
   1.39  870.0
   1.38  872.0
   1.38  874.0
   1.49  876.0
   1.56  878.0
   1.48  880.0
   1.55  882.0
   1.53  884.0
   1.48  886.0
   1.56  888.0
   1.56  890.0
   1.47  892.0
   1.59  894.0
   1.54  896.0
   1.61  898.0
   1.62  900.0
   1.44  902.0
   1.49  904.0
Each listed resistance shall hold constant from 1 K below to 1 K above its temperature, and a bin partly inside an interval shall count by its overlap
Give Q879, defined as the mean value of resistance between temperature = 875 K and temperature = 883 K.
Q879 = 1.52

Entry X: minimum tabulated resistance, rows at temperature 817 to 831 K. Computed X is 1.7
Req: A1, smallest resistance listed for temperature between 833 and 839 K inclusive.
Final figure 1.68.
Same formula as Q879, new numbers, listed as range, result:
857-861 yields 1.04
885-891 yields 1.53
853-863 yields 1.04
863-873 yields 1.3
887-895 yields 1.54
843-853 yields 1.23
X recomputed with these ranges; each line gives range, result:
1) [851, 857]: 0.988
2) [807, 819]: 1.69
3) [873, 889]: 1.38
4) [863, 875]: 1.22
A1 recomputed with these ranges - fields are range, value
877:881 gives 1.48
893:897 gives 1.54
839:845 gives 1.46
